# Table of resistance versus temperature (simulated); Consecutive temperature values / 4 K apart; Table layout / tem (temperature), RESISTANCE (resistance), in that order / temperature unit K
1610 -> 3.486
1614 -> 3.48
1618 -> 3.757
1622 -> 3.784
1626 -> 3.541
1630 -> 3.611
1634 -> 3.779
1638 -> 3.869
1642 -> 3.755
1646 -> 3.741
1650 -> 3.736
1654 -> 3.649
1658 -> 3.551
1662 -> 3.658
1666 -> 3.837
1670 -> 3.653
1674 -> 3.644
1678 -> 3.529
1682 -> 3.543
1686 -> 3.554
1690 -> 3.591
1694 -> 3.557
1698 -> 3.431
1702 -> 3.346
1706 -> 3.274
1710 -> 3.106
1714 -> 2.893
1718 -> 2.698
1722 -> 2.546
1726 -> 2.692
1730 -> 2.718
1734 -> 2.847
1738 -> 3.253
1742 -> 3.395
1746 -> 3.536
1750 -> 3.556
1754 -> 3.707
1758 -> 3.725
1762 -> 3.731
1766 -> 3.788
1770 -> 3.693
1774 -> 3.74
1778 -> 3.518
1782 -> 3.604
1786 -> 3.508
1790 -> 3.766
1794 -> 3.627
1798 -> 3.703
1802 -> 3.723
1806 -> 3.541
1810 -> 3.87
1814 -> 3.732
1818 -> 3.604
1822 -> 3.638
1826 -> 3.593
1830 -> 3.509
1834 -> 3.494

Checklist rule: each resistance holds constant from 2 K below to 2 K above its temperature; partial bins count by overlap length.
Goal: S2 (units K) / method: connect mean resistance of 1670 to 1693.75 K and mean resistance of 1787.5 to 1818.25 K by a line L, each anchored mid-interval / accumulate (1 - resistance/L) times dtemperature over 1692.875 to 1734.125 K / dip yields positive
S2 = 6.89 K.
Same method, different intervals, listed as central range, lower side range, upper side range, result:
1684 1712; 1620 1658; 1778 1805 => 2.1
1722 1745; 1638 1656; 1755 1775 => 4.7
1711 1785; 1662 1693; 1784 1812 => 6.9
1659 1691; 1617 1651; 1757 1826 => 0.8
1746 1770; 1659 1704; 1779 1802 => -0.4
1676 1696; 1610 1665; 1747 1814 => 0.7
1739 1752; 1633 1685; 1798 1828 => 0.7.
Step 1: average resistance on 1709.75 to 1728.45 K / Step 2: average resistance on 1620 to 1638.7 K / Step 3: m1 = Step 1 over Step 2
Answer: 0.7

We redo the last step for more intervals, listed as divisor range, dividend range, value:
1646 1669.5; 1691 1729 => 0.83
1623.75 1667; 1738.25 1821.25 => 0.99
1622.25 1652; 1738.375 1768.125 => 0.97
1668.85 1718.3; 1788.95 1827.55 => 1.09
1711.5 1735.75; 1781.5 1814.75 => 1.34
